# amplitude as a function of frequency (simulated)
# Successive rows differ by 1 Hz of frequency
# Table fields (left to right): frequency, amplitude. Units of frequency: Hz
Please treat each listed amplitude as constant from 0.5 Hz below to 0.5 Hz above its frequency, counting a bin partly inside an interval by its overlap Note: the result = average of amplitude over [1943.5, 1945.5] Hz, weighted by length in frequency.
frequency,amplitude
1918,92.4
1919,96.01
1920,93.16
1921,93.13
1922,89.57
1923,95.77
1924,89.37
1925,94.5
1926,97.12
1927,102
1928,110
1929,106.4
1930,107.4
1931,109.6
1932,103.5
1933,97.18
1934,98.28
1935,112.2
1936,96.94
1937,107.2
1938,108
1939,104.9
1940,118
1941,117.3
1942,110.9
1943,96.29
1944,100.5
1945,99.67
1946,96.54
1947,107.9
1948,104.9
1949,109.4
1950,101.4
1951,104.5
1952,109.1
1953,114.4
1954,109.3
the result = 100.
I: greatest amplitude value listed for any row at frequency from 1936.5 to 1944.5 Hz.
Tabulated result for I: 118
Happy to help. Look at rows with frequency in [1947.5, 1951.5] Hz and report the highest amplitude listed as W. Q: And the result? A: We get 109.4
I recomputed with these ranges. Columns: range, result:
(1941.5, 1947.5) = 110.9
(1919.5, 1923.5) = 95.77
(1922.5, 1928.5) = 110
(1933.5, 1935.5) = 112.2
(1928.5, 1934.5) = 109.6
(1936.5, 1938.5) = 108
